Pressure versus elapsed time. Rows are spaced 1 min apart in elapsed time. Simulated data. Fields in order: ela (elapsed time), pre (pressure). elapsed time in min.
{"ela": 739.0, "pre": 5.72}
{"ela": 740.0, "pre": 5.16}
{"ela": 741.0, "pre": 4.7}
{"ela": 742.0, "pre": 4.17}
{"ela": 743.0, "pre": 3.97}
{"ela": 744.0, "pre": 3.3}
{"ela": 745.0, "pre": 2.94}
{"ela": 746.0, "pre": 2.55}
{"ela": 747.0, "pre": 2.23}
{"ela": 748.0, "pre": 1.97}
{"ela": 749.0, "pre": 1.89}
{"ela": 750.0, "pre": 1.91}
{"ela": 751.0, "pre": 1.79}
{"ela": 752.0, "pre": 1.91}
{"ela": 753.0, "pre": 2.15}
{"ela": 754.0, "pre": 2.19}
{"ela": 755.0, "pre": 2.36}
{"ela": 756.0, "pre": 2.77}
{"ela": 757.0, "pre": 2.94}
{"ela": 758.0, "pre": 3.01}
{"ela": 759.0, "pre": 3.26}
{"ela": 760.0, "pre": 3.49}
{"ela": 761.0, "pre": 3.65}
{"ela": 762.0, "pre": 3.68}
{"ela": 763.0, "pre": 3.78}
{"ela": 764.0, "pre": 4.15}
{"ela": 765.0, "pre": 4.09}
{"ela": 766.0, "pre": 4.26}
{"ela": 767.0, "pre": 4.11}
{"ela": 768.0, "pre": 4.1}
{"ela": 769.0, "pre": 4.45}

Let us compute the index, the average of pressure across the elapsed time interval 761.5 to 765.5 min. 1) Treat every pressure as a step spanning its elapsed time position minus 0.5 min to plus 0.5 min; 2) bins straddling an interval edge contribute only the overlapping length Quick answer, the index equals 3.92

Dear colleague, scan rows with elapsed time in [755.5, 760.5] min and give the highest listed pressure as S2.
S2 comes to 3.49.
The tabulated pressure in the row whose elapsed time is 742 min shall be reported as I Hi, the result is 4.17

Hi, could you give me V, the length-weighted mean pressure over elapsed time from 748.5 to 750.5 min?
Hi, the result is 1.9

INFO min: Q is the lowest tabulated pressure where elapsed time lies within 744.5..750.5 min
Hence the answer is 1.89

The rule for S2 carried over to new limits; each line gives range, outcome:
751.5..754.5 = 2.19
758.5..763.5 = 3.78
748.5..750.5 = 1.91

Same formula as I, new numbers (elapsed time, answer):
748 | 1.97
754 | 2.19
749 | 1.89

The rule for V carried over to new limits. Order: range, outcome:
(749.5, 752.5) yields 1.87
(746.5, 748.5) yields 2.1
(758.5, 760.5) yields 3.38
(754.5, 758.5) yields 2.77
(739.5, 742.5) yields 4.68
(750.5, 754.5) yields 2.01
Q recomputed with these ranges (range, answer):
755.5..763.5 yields 2.77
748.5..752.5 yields 1.79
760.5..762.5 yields 3.65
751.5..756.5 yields 1.91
